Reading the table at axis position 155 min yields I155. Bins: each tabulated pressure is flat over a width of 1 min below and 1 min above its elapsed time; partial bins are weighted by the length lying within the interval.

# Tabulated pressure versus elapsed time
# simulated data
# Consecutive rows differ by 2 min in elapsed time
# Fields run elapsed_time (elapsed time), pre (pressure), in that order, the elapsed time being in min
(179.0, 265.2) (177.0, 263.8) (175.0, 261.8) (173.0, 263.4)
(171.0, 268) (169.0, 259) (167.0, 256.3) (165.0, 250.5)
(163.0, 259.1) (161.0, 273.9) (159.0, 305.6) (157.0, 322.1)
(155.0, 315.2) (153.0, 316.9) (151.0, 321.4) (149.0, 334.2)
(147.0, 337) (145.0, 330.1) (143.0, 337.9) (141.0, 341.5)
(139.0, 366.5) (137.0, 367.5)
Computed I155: 315.2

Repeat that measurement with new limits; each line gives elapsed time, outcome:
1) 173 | 263.4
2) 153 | 316.9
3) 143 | 337.9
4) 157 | 322.1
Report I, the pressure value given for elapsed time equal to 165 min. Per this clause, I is 250.5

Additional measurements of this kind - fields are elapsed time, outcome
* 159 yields 305.6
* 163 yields 259.1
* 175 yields 261.8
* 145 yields 330.1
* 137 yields 367.5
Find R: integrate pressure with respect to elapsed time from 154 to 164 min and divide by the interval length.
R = 295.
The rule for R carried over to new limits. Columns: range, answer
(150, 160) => 316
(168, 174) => 263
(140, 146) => 336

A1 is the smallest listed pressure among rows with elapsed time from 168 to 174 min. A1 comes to 259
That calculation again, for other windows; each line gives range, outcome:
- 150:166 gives 250.5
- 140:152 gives 321.4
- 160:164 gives 259.1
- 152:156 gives 315.2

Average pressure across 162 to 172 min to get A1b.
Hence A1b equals 259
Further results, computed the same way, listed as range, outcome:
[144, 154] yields 328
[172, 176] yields 263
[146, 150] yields 336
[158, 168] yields 269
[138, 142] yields 354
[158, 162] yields 290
